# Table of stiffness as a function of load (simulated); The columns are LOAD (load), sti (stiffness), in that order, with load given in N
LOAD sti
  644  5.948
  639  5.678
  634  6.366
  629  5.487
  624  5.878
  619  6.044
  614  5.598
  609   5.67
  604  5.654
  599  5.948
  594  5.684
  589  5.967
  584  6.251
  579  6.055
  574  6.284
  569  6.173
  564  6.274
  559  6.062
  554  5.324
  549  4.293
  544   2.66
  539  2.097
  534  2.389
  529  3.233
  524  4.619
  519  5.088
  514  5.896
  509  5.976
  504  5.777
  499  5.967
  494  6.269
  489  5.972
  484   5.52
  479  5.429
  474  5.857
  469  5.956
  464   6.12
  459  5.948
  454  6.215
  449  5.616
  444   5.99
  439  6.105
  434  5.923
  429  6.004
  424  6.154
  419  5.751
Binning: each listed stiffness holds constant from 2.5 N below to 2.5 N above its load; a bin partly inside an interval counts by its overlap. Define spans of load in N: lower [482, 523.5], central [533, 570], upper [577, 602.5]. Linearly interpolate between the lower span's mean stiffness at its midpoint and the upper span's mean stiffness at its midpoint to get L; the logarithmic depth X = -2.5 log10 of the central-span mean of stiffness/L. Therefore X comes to 0.31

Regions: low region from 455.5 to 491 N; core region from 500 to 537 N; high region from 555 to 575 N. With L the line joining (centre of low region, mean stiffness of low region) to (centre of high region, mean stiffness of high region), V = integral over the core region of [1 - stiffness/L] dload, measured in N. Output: 7.7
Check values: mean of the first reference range 5.84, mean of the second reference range 6.13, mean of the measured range 4.73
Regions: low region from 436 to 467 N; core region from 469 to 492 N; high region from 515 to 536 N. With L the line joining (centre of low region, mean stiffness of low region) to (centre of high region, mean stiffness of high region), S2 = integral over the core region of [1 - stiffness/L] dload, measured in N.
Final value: -2.3 N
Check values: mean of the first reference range 6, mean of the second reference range 4.01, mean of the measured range 5.74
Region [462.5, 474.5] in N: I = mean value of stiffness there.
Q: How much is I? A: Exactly 5.99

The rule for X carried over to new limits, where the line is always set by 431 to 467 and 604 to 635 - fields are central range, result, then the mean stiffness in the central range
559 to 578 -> -0.06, 6.2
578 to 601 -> -0.03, 5.98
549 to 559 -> 0.12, 5.25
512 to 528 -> 0.18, 4.99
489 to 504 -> -0.02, 6.04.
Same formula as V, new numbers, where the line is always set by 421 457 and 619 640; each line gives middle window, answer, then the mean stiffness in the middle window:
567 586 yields -0.9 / 6.19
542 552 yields 3.9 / 3.61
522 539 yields 7.9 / 3.18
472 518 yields 1.1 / 5.83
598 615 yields 0.6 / 5.71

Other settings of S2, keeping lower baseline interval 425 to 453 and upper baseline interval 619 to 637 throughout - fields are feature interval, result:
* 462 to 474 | -0.09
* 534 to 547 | 7.63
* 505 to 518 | 0.27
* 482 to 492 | 0.27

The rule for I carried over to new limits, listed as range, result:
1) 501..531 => 5.14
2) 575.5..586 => 6.16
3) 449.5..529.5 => 5.67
